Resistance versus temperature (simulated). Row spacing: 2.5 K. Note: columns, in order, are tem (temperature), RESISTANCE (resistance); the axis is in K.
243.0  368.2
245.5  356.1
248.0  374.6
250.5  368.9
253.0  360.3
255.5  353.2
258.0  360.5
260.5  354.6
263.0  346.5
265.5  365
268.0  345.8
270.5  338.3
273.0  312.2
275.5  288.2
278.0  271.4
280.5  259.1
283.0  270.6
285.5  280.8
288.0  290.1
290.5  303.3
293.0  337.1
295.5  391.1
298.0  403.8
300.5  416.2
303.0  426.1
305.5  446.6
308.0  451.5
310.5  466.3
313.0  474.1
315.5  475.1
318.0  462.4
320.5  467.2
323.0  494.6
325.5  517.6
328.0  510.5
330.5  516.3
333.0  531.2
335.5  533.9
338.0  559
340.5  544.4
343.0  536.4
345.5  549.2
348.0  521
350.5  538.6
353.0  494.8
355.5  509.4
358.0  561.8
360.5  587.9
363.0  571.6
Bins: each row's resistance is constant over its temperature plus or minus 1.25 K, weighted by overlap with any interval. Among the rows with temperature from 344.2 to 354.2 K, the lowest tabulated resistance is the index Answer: 494.8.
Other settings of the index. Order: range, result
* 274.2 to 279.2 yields 271.4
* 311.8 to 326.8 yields 462.4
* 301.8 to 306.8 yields 426.1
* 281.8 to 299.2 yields 270.6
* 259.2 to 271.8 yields 338.3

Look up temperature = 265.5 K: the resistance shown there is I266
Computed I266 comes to 365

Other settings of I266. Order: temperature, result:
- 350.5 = 538.6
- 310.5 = 466.3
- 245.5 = 356.1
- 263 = 346.5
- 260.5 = 354.6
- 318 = 462.4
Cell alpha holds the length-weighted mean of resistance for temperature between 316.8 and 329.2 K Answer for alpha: 490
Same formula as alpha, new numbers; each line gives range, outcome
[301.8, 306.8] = 437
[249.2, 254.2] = 365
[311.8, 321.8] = 470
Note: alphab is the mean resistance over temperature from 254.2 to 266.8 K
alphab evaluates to 356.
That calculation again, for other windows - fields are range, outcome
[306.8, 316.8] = 467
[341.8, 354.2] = 528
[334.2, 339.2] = 546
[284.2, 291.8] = 292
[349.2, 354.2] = 517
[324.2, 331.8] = 515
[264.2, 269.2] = 355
